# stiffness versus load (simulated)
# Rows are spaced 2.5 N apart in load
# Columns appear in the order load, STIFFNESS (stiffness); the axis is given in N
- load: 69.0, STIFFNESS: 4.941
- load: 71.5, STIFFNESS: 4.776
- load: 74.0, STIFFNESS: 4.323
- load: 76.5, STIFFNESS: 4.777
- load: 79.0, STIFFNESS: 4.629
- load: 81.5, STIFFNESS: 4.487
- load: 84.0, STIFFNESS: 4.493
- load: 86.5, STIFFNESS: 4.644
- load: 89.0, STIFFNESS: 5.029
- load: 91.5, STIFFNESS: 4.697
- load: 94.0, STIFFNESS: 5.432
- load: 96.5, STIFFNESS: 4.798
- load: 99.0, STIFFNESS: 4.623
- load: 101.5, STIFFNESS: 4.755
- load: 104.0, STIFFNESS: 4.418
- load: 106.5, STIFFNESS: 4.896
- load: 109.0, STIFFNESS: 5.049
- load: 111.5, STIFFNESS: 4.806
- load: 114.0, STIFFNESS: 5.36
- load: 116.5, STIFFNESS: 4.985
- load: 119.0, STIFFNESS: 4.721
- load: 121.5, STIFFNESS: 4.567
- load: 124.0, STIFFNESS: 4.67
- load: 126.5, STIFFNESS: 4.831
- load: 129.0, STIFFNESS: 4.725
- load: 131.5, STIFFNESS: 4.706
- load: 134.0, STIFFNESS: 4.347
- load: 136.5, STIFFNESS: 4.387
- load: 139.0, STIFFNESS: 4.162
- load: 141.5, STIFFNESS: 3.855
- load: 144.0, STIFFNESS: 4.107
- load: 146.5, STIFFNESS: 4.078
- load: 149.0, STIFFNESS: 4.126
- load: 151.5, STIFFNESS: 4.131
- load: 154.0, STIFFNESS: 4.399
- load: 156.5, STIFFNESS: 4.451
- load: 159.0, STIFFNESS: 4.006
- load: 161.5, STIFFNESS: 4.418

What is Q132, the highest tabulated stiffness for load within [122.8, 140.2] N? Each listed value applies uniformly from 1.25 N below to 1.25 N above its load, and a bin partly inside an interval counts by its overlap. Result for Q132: 4.831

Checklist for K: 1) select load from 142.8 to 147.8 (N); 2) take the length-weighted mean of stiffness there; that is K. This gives 4.09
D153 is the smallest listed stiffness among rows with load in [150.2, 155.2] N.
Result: 4.131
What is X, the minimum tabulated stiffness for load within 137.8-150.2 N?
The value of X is 3.855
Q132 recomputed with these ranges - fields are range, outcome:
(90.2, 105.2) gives 5.432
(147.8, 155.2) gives 4.399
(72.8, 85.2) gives 4.777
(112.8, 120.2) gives 5.36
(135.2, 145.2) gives 4.387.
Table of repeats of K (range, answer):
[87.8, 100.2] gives 4.92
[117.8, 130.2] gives 4.7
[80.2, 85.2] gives 4.49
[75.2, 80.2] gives 4.7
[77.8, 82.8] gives 4.56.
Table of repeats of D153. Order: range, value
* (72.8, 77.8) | 4.323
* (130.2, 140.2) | 4.162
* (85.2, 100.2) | 4.623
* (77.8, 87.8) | 4.487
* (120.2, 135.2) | 4.347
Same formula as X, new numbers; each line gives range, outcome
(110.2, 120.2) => 4.721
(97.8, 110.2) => 4.418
